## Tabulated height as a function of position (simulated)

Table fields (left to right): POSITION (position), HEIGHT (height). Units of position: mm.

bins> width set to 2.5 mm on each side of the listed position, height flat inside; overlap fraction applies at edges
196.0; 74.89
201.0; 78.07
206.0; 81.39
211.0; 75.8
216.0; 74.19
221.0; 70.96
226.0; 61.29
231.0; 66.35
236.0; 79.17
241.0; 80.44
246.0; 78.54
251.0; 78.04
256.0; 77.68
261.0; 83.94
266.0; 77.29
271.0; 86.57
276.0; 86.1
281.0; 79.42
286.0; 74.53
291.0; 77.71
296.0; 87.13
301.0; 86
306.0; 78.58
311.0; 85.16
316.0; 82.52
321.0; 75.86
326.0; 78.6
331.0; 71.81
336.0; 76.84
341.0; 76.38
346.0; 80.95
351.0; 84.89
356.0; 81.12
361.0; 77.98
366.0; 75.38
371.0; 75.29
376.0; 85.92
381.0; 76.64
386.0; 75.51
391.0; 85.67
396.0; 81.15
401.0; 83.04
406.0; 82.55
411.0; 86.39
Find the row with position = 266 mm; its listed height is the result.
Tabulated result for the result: 77.29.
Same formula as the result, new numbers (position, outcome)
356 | 81.12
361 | 77.98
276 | 86.1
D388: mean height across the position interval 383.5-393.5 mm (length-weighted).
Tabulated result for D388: 80.6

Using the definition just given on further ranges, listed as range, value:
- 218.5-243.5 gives 71.6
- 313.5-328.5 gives 79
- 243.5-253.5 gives 78.3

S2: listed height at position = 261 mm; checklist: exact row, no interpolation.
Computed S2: 83.94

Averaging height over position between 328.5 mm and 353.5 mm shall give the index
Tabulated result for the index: 78.2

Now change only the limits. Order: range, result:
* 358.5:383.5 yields 78.2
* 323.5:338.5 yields 75.8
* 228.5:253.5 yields 76.5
